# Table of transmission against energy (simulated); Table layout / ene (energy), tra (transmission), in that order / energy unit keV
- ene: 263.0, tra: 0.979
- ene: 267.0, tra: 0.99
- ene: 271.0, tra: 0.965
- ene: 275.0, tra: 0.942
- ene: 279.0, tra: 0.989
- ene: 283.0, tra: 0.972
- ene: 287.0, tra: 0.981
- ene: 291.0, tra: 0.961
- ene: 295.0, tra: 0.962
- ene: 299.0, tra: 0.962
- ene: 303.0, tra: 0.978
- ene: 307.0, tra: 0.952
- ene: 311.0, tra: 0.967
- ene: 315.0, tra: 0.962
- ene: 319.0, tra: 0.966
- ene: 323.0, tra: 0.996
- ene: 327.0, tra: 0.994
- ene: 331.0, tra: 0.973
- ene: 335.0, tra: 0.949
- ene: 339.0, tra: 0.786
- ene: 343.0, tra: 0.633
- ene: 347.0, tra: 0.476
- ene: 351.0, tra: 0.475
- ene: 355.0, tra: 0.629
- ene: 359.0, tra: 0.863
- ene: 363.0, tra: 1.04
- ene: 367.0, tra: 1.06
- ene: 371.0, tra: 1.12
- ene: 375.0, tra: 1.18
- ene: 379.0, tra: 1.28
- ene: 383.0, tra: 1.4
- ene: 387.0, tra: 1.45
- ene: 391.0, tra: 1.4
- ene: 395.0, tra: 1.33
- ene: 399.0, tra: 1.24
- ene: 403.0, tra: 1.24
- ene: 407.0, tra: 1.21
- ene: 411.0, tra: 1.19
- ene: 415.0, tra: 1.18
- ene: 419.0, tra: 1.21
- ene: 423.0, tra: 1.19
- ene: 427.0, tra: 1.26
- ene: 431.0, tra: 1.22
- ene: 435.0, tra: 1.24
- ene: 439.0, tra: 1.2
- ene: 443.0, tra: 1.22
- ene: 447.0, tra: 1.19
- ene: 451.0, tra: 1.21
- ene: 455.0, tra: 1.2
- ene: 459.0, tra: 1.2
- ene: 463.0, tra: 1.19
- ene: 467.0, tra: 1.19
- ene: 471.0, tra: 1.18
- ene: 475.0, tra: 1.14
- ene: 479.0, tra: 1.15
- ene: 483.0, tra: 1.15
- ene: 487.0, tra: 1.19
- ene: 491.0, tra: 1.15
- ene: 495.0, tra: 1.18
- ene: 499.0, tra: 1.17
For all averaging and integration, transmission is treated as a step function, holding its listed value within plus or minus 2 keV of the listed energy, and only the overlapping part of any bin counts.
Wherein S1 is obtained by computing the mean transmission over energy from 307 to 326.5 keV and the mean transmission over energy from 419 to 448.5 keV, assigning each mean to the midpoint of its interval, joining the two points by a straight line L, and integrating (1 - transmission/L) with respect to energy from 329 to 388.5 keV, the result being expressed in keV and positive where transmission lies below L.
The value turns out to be 6.5 keV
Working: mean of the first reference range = 0.972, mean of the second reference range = 1.22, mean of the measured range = 0.95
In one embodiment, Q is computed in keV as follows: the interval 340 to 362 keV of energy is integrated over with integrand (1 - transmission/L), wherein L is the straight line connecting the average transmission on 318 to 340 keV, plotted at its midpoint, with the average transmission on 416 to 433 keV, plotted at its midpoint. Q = 8.1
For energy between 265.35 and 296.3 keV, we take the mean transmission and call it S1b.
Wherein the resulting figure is 0.97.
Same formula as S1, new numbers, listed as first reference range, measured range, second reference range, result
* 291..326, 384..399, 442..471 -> -3.8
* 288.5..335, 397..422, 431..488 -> -2.1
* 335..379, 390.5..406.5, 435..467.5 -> -4.4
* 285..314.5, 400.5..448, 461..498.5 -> -4.6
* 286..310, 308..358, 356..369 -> 7.4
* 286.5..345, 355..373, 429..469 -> 1.0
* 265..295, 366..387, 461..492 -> -3.3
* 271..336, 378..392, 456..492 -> -4.2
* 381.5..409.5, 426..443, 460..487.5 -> 0.3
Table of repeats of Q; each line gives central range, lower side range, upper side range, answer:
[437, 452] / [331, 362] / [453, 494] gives -1.9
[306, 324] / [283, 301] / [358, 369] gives 0.2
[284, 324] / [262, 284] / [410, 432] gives 2.1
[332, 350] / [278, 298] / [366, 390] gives 6.7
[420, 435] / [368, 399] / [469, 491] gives 0.1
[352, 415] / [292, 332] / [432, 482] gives -4.7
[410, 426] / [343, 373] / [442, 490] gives -2.9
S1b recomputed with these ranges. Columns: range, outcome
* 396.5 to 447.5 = 1.22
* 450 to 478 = 1.18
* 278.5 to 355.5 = 0.881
